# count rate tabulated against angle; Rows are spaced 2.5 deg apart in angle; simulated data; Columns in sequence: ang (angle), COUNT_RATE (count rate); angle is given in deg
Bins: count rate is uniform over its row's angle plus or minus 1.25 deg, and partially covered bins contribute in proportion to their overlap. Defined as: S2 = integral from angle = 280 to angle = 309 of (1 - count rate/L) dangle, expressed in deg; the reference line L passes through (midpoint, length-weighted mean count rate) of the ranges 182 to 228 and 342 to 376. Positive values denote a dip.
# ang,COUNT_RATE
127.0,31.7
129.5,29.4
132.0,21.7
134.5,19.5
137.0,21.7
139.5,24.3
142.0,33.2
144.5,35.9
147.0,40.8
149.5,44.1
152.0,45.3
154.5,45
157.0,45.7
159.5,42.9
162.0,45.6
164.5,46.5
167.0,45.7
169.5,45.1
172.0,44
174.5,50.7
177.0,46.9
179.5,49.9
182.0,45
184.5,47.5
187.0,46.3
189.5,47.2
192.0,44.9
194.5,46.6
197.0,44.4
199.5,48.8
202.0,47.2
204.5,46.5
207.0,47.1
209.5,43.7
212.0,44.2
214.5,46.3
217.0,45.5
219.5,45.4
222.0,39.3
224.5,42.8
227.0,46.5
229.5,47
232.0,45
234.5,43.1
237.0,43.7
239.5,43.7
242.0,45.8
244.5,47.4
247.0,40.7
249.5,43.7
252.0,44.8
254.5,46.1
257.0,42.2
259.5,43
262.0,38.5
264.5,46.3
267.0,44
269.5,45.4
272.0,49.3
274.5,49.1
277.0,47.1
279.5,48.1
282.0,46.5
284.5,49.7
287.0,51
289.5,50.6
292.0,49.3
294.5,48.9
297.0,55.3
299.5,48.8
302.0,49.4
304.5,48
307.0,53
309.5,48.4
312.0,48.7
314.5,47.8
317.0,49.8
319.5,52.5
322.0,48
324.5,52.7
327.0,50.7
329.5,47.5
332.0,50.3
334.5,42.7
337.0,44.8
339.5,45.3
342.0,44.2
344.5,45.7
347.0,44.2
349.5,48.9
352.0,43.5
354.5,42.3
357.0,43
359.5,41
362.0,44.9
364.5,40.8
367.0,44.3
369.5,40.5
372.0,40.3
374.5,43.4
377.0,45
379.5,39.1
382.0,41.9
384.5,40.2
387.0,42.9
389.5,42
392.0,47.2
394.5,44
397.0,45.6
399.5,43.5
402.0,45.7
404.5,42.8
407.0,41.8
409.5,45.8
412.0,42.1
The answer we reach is -3.7 deg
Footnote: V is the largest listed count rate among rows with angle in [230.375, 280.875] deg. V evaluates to 49.3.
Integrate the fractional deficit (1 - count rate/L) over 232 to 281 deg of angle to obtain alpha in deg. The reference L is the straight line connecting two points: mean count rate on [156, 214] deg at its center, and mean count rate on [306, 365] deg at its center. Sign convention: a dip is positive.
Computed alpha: 1.69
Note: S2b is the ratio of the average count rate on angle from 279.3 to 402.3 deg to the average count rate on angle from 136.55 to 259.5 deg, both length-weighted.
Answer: 1.05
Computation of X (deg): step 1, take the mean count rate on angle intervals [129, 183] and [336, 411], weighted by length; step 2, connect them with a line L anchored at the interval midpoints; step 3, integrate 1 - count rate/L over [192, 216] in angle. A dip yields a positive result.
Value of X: -3.3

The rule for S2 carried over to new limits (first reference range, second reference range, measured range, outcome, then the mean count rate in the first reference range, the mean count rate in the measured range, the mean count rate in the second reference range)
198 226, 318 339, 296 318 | -0.9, 45.2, 49.9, 48.5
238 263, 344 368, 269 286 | -1.7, 43.6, 48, 43.8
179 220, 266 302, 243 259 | 1.2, 46.2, 44.1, 48.8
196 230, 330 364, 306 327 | -2.5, 45.3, 50.1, 44.7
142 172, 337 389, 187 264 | -2.5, 43.4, 44.7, 43.1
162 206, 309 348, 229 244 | 0.7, 46.6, 44.7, 47.7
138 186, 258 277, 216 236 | 0.1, 43.3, 44.3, 45.2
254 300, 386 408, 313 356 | -1.3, 47.3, 47.1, 44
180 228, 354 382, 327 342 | -1.2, 45.6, 46.3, 42.2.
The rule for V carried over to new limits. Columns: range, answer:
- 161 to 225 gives 50.7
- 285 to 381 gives 55.3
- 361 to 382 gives 45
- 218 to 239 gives 47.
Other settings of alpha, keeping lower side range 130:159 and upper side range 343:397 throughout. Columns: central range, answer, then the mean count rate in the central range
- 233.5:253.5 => -3.1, 44.1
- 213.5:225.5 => -2.1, 43.8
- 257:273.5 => -2.2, 44.3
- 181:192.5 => -3.3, 46.3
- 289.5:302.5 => -3.3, 50.4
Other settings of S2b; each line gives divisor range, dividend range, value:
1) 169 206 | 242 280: 0.96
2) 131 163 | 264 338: 1.36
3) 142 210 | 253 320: 1.06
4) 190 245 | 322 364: 1.01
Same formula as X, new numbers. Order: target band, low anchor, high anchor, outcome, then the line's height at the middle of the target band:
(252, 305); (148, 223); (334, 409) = -3.33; 44.6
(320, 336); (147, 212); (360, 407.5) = -1.83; 43.8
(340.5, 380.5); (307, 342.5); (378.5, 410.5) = 2.21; 45.8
